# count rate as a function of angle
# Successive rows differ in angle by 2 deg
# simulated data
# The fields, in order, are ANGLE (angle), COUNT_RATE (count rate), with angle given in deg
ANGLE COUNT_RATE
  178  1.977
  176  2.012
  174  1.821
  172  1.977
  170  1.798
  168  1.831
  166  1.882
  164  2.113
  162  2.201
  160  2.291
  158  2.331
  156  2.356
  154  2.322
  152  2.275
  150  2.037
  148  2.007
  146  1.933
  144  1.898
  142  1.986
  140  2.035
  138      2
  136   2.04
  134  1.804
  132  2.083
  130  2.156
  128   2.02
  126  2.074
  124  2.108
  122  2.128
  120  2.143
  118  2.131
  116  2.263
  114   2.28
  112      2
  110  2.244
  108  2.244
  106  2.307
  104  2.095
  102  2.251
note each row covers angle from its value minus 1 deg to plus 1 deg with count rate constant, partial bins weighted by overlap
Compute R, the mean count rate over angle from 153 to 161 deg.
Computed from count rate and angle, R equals 2.33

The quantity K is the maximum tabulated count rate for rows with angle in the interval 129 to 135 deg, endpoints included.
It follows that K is 2.156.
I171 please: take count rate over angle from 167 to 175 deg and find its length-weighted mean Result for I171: 1.86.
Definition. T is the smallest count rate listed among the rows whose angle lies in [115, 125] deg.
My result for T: 2.108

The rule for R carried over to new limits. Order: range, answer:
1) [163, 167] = 2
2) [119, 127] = 2.11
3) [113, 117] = 2.27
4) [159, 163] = 2.25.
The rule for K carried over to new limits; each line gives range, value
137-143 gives 2.035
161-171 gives 2.201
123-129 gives 2.108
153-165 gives 2.356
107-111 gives 2.244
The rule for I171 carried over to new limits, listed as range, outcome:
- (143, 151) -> 1.97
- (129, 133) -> 2.12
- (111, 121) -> 2.16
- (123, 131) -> 2.09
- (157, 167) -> 2.16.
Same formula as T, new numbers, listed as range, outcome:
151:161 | 2.275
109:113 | 2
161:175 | 1.798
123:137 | 1.804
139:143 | 1.986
